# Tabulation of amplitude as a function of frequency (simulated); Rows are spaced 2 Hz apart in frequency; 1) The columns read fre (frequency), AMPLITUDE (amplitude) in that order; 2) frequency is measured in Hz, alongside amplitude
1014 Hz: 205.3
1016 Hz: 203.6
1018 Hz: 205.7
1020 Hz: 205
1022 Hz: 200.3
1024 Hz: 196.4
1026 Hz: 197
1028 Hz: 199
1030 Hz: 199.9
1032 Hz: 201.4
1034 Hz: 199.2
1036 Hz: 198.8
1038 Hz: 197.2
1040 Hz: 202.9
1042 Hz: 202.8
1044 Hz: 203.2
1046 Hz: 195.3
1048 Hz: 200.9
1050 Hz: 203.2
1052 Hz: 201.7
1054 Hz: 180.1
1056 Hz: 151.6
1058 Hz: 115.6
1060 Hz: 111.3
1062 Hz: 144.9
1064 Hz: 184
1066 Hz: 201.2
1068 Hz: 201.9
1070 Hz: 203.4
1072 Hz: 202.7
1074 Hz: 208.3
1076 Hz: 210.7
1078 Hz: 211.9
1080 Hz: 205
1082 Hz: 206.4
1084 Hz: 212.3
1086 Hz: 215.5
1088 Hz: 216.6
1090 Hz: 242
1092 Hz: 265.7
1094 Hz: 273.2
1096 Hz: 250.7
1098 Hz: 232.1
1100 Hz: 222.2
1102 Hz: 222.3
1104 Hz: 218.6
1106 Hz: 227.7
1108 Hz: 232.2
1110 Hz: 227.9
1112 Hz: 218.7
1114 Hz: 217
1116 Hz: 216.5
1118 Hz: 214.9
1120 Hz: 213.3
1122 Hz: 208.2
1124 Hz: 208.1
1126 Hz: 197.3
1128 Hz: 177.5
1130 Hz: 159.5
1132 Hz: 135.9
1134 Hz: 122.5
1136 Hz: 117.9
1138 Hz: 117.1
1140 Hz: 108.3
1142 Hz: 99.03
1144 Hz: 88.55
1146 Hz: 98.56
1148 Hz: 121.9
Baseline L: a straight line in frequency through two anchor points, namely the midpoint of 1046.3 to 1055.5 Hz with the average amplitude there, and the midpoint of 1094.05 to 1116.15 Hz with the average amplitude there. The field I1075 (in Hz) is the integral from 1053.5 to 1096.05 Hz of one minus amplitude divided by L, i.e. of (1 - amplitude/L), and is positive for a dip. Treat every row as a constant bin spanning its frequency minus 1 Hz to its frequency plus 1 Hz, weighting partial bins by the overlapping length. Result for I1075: 2.1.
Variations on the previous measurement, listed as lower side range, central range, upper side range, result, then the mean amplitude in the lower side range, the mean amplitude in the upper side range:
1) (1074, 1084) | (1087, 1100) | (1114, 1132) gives -2.5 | 209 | 197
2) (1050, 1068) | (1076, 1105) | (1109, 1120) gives -4.7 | 166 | 218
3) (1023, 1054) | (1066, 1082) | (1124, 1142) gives -2.5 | 199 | 143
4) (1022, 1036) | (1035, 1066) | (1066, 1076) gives 3.3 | 199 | 204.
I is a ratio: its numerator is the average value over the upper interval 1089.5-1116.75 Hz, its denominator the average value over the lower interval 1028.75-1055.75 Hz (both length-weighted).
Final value 1.18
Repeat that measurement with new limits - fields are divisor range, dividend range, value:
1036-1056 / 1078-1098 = 1.18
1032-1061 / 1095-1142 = 1.05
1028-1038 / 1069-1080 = 1.04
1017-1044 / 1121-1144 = 0.74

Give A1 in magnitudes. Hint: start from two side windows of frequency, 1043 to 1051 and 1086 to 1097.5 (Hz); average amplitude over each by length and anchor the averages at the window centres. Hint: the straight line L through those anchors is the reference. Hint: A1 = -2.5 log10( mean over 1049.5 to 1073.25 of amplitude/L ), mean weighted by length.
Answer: 0.23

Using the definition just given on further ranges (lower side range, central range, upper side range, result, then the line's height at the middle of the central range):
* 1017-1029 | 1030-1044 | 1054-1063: -0.15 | 175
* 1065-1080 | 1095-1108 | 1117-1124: -0.10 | 209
